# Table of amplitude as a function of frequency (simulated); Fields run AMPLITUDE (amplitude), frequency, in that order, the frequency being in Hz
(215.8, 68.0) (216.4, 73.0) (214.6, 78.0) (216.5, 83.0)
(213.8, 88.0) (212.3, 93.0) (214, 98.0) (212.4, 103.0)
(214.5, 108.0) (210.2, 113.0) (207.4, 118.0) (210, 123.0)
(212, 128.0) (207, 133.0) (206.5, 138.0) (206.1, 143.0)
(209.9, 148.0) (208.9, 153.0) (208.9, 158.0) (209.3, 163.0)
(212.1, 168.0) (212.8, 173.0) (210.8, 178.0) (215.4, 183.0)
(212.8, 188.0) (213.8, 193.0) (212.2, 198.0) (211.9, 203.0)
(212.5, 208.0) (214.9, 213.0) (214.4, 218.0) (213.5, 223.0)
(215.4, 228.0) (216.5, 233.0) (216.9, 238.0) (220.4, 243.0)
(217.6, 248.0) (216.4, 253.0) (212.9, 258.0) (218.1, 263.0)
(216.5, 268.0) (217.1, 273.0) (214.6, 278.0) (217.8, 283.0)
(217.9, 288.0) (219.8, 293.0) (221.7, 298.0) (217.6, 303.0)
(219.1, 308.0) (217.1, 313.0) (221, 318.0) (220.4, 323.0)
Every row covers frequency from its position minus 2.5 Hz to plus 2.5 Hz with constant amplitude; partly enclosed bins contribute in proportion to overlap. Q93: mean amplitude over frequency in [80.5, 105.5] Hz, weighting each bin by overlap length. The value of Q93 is 214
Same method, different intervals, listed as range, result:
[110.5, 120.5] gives 209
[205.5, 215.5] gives 214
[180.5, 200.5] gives 214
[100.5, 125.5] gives 211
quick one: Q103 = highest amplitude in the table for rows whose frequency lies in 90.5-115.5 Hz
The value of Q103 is 214.5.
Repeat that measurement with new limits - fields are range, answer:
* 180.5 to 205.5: 215.4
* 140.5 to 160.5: 209.9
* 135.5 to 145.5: 206.5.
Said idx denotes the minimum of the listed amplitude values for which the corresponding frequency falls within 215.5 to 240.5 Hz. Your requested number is 213.5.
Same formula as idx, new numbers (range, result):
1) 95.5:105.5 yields 212.4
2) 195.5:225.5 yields 211.9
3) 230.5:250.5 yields 216.5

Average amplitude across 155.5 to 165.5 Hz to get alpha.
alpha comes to 209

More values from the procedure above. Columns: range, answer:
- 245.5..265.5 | 216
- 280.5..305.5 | 219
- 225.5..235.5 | 216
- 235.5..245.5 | 219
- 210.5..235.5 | 215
